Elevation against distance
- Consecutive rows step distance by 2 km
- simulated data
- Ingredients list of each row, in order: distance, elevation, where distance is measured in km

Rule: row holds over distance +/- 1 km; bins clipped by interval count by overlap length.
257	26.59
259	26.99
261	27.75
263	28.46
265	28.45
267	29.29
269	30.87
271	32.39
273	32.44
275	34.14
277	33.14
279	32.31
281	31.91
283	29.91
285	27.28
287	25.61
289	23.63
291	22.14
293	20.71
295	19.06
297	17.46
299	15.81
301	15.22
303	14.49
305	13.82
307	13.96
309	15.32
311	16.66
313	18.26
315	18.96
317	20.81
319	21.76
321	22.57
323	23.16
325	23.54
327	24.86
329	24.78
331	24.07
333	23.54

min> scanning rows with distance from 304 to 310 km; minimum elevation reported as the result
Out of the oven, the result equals 13.82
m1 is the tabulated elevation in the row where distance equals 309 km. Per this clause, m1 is 15.32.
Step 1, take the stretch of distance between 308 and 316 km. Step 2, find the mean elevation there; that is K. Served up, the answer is 17.3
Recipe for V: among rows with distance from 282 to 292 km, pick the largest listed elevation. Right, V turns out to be 29.91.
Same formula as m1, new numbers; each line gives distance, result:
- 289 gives 23.63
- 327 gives 24.86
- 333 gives 23.54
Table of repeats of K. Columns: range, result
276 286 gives 30.9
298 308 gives 14.7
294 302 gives 16.9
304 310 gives 14.4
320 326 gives 23.1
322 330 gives 24.1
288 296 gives 21.4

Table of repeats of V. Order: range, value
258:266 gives 28.46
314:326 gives 23.54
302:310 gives 15.32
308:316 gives 18.96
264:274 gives 32.44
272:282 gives 34.14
